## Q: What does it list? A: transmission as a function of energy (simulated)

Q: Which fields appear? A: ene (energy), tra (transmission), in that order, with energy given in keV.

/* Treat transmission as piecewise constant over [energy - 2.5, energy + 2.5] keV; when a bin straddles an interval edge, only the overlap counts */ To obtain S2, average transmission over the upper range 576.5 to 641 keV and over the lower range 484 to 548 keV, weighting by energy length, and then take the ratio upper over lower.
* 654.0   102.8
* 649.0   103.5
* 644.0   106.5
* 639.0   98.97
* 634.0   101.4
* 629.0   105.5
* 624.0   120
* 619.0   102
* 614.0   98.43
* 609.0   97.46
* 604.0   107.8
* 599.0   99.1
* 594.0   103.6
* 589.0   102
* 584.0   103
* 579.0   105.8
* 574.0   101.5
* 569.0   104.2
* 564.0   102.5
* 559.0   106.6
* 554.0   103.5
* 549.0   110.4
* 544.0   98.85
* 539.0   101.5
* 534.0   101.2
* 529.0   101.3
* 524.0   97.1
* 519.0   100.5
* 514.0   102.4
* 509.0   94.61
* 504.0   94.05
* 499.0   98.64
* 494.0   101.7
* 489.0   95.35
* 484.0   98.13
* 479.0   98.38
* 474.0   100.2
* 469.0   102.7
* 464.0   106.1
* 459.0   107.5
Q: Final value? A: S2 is 1.0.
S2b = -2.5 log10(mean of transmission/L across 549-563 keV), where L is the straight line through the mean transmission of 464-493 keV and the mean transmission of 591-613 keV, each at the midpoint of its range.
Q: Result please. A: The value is -0.05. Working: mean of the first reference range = 99.7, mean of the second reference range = 102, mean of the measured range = 106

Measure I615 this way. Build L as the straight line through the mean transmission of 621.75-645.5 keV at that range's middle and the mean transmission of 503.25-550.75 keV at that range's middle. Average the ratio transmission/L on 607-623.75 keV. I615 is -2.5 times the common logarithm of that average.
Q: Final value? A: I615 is 0.03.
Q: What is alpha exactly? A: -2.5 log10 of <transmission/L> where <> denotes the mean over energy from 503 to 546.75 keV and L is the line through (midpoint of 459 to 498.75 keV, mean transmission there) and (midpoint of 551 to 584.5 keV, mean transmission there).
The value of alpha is 0.03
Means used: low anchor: 101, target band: 99.3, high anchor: 104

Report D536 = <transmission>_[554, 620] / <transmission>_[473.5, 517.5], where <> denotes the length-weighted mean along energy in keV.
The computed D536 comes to 1.05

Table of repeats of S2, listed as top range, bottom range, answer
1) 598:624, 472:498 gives 1.04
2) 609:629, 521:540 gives 1.05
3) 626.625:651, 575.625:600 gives 1.00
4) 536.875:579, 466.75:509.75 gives 1.06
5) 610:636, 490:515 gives 1.07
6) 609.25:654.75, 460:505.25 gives 1.04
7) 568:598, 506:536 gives 1.04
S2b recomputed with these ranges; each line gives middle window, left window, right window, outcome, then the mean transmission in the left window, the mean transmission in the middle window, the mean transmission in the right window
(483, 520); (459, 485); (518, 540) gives 0.03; 102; 98.1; 100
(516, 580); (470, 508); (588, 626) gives -0.02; 98.1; 103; 104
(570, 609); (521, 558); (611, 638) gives 0.01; 102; 103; 105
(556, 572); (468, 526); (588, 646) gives -0.03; 98.6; 104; 104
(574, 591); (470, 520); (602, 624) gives -0.01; 98.5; 103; 103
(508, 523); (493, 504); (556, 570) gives 0.01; 98.6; 99.4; 104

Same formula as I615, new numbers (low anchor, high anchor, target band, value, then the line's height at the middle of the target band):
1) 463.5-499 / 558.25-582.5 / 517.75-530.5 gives 0.03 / 102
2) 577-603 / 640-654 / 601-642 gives 0.00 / 104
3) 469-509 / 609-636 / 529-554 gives -0.02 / 101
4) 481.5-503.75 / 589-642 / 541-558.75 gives -0.04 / 101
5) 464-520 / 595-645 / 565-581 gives -0.02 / 102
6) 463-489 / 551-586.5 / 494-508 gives 0.05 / 101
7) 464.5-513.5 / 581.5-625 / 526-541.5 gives -0.01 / 100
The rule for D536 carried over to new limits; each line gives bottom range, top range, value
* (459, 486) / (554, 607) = 1.02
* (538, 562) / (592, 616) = 0.97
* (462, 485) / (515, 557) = 1.01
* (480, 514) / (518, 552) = 1.04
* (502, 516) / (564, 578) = 1.06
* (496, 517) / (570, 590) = 1.06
